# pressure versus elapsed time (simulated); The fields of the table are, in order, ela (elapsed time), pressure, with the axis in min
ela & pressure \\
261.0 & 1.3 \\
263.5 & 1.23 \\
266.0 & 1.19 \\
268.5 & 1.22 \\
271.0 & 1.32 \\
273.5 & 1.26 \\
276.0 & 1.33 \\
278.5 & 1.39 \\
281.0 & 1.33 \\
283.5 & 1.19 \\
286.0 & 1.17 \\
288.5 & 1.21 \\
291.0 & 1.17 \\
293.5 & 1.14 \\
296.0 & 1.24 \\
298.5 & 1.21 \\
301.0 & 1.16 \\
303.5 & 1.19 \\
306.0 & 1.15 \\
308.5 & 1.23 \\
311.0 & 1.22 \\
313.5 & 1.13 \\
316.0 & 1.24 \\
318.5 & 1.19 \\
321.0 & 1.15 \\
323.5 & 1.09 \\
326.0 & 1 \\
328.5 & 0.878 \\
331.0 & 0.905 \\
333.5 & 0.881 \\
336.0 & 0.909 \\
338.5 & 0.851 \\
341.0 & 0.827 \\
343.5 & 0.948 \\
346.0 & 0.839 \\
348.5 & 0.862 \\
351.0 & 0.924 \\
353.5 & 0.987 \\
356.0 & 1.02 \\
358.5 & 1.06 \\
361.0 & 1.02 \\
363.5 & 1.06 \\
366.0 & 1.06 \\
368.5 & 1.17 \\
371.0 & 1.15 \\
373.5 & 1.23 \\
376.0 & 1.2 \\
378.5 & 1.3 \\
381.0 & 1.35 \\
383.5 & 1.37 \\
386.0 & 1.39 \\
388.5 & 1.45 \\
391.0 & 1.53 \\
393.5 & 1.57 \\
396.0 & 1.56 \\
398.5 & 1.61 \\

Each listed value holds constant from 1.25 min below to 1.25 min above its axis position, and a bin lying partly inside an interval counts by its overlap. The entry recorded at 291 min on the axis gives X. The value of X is 1.17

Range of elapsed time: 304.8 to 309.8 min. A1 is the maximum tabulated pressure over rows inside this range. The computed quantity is 1.23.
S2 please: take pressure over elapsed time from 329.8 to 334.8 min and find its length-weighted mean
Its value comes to 0.893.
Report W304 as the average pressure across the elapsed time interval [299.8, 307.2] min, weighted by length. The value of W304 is 1.17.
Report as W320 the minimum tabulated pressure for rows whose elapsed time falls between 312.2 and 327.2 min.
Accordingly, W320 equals 1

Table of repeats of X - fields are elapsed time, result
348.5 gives 0.862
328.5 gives 0.878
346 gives 0.839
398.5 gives 1.61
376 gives 1.2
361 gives 1.02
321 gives 1.15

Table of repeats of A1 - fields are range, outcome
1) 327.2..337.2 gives 0.909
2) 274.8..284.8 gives 1.39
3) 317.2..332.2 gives 1.19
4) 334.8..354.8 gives 0.987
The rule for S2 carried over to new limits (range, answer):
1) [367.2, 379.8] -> 1.21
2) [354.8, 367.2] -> 1.04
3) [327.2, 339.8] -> 0.885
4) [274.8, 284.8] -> 1.31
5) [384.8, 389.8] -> 1.42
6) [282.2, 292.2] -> 1.19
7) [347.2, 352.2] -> 0.892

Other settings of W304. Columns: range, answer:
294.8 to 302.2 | 1.2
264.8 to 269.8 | 1.21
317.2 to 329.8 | 1.06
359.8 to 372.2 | 1.09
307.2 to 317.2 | 1.2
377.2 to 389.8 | 1.37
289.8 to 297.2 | 1.18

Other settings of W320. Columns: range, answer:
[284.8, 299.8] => 1.14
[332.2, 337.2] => 0.881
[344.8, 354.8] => 0.839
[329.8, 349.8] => 0.827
